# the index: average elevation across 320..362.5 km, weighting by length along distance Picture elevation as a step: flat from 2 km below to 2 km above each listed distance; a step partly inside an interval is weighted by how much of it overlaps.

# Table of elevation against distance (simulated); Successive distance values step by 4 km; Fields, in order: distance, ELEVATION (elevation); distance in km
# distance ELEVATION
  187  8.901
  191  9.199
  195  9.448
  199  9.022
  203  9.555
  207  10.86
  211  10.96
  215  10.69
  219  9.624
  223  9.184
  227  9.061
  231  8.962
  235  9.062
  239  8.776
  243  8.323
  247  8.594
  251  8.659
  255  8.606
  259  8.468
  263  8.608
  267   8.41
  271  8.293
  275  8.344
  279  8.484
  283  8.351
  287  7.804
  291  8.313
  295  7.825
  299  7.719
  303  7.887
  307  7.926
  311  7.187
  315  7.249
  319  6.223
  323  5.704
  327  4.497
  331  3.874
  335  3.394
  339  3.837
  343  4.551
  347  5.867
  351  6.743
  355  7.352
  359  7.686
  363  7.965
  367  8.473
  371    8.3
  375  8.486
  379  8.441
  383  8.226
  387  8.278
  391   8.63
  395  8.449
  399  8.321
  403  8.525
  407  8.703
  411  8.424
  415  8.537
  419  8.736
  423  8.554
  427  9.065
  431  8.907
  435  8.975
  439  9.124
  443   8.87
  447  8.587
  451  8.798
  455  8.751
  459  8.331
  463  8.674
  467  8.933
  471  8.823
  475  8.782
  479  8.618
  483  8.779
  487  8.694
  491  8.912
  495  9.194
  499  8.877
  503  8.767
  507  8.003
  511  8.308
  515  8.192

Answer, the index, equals 5.46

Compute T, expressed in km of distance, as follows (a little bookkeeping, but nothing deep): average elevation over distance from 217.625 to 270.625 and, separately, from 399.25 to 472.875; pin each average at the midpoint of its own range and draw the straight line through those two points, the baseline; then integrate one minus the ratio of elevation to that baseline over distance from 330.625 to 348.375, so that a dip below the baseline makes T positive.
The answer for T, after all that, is 9.0 km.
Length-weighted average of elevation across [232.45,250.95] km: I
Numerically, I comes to 8.69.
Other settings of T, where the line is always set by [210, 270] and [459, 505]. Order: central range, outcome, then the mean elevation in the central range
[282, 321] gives 5.8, 7.63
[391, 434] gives 1.1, 8.63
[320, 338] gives 9.1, 4.44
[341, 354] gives 4.5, 5.85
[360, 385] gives 1.7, 8.29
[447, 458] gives 0.2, 8.7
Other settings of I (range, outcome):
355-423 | 8.36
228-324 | 8.11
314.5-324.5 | 6.3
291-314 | 7.74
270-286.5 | 8.32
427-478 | 8.8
